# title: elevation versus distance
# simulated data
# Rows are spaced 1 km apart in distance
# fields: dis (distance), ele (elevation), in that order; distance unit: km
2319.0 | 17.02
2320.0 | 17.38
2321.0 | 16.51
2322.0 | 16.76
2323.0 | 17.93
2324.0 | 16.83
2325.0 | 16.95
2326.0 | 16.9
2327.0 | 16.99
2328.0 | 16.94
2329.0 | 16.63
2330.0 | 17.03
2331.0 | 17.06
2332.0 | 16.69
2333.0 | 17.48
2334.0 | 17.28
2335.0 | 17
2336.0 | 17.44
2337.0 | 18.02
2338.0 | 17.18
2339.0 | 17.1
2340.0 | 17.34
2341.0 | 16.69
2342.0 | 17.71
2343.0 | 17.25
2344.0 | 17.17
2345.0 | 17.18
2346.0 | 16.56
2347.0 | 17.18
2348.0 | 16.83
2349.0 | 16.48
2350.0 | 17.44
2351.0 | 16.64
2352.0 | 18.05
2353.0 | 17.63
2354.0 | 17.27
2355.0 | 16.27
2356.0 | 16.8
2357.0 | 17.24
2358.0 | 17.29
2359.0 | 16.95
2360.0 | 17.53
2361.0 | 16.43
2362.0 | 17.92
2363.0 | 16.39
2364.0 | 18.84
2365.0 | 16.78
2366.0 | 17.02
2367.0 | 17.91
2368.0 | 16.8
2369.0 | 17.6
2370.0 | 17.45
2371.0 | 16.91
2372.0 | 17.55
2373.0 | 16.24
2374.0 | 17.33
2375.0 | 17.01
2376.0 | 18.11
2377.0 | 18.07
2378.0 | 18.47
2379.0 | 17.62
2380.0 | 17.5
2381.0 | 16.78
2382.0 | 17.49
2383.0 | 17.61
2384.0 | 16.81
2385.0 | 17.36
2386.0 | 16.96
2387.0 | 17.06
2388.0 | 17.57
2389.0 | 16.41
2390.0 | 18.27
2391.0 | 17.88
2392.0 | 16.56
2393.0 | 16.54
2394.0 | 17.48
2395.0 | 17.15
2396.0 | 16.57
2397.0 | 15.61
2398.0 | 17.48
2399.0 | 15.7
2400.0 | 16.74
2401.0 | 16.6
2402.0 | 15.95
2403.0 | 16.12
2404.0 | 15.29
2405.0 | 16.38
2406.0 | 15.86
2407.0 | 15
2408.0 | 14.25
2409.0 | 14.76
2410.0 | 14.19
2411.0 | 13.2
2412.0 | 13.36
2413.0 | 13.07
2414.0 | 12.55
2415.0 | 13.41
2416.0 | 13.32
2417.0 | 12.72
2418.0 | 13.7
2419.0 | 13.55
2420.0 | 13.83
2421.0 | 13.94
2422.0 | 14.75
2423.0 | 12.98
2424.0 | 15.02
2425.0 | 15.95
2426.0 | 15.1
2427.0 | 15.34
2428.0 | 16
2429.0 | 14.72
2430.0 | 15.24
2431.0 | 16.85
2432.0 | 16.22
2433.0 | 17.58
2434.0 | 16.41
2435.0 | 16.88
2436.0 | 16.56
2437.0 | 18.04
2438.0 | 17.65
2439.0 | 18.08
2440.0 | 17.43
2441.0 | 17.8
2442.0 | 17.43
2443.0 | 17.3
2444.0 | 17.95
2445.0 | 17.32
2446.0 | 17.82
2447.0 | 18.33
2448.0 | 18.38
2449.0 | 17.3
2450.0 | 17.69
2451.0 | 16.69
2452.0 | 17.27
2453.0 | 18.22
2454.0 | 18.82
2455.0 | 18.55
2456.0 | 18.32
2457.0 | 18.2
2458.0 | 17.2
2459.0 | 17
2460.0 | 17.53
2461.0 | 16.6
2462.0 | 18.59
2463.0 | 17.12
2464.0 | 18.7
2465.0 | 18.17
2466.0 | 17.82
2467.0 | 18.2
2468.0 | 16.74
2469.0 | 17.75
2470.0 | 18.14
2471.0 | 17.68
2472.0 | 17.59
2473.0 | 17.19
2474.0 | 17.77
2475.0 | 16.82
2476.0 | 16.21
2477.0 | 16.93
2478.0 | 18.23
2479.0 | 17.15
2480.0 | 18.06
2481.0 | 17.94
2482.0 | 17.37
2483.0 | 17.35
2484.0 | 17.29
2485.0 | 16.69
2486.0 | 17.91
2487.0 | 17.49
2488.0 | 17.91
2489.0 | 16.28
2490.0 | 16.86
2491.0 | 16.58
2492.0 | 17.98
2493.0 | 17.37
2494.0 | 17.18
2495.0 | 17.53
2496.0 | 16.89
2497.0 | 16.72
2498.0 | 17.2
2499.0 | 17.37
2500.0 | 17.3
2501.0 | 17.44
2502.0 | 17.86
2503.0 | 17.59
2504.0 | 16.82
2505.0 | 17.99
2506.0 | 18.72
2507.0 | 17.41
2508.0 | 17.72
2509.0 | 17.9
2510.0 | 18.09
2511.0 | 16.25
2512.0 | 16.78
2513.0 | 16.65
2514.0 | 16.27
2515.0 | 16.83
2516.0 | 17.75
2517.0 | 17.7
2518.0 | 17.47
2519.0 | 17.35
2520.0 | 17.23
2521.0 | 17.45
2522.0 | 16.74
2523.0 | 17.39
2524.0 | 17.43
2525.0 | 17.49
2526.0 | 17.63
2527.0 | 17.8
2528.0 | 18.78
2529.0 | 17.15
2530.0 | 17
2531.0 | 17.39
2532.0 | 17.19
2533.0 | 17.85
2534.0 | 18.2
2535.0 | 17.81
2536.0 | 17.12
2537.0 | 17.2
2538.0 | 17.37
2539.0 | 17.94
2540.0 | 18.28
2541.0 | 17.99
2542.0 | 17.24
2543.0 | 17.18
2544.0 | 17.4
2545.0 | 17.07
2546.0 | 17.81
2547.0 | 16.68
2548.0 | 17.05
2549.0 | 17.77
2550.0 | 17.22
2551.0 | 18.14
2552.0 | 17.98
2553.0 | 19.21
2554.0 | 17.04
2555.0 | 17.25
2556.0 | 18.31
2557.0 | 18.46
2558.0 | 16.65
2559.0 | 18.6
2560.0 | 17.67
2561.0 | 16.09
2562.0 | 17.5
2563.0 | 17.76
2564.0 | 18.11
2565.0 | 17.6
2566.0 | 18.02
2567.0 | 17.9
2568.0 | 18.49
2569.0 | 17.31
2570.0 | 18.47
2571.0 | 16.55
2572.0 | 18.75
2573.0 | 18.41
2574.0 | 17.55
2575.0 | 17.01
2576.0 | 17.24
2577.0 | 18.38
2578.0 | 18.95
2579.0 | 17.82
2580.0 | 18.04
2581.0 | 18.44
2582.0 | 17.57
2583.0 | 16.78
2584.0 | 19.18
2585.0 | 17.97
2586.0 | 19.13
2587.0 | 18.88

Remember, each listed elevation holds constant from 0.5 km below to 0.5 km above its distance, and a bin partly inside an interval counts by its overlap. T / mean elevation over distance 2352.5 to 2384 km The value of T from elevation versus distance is 17.3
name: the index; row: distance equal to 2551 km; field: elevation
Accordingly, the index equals 18.14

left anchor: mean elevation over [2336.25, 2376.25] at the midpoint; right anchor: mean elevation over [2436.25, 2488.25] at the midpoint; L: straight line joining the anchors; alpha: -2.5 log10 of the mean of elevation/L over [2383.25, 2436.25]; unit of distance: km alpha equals 0.122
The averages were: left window 17.2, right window 17.6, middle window 15.6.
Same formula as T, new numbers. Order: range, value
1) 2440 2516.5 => 17.5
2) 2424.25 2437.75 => 16.2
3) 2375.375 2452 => 16.2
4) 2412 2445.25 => 15.6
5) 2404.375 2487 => 16.5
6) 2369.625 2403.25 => 17.1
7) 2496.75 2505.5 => 17.4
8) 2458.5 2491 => 17.5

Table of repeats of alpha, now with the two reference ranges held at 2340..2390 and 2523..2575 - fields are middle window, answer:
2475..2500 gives 0.016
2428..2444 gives 0.029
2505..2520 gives 0.013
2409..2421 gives 0.278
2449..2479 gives -0.010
